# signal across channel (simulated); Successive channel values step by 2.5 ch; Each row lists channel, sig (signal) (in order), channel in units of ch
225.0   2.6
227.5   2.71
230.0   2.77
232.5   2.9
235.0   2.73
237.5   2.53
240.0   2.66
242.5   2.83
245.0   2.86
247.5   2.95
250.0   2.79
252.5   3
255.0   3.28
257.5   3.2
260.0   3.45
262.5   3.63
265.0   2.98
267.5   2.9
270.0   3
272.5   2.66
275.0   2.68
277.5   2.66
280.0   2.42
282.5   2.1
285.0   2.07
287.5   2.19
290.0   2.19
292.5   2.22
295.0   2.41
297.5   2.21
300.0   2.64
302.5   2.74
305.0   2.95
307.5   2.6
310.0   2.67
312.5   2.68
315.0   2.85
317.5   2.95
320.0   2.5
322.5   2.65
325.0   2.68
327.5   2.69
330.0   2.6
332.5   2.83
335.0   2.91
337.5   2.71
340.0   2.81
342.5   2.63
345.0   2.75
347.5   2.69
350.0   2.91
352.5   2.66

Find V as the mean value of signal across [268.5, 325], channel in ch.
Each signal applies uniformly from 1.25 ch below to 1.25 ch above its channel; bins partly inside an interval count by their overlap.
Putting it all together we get 2.55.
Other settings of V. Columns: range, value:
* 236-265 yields 3.01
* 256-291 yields 2.73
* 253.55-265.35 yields 3.33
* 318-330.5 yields 2.65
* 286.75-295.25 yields 2.24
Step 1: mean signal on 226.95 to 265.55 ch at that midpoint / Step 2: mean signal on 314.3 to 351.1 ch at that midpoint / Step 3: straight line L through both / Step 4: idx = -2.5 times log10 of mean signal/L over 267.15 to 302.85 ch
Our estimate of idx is 0.17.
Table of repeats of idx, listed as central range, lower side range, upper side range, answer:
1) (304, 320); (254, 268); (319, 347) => 0.04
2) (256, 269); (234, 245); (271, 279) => -0.20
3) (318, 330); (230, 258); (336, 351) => 0.05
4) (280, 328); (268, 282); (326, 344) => 0.08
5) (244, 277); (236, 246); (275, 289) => -0.19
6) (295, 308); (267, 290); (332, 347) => -0.01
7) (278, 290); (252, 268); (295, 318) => 0.30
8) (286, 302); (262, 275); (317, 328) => 0.21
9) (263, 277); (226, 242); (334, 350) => -0.06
